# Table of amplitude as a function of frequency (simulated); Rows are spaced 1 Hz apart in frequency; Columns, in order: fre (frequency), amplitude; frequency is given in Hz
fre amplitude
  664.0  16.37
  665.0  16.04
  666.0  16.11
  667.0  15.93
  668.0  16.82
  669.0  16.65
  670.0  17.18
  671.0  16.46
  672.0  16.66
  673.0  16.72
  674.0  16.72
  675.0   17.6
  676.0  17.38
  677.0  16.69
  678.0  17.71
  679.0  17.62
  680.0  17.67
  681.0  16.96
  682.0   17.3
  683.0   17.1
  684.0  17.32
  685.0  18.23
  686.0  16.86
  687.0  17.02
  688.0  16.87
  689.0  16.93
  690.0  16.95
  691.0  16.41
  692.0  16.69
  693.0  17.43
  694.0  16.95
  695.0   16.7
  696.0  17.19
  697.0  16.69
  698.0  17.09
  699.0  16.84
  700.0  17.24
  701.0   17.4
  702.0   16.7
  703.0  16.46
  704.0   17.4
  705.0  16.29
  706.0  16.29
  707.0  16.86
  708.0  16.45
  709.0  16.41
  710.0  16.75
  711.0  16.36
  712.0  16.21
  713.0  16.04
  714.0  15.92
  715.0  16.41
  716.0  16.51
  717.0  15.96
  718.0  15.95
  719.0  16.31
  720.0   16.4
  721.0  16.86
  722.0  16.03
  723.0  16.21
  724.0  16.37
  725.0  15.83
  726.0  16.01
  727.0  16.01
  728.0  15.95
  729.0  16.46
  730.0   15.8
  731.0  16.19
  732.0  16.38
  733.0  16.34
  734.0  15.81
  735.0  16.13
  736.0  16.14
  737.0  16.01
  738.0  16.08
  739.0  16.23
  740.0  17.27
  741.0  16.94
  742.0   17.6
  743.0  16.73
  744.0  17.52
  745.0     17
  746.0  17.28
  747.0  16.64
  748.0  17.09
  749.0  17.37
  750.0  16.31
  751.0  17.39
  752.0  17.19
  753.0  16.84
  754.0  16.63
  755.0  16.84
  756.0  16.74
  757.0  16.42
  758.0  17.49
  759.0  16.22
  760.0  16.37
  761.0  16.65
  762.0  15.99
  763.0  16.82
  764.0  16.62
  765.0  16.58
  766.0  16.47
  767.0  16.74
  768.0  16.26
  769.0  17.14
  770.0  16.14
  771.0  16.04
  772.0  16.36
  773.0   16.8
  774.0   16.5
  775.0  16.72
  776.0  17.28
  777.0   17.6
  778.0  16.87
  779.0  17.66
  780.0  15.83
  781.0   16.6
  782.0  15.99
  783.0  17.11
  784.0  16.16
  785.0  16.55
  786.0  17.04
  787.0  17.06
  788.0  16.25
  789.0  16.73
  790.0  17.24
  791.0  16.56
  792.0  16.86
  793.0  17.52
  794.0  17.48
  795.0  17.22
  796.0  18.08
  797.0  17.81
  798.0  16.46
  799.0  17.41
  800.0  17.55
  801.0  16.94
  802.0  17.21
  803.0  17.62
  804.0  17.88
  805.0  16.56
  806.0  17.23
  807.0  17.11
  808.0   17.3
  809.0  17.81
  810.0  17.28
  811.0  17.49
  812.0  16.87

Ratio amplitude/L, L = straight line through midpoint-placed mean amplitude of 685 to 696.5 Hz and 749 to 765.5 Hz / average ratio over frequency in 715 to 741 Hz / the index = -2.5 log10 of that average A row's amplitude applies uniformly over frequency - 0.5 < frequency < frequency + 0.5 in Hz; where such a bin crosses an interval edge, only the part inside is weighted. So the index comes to 0.04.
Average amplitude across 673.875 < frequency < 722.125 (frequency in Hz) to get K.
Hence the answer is 16.8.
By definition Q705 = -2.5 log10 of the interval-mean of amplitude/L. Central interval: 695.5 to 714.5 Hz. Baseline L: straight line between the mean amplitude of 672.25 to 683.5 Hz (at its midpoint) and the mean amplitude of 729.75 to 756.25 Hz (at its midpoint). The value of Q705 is 0.02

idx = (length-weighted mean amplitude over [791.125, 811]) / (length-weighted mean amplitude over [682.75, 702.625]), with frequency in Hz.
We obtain 1.0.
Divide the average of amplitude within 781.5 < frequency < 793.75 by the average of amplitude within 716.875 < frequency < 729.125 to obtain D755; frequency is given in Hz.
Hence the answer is 1.04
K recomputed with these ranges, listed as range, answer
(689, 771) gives 16.6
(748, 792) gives 16.7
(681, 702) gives 17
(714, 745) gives 16.4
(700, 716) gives 16.6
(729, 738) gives 16.1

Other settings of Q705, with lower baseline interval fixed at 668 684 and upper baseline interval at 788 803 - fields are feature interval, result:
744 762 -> 0.02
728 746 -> 0.04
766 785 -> 0.03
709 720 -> 0.06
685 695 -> 0.01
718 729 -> 0.06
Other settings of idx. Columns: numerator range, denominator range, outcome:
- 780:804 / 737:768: 1.01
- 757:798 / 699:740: 1.03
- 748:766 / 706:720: 1.03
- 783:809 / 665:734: 1.03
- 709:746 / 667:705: 0.96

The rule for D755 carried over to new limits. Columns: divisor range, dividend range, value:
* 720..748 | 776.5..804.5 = 1.04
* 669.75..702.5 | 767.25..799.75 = 0.99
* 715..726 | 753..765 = 1.02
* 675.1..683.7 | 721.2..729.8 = 0.93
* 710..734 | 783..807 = 1.06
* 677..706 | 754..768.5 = 0.97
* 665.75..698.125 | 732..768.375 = 0.98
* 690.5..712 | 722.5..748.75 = 0.98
